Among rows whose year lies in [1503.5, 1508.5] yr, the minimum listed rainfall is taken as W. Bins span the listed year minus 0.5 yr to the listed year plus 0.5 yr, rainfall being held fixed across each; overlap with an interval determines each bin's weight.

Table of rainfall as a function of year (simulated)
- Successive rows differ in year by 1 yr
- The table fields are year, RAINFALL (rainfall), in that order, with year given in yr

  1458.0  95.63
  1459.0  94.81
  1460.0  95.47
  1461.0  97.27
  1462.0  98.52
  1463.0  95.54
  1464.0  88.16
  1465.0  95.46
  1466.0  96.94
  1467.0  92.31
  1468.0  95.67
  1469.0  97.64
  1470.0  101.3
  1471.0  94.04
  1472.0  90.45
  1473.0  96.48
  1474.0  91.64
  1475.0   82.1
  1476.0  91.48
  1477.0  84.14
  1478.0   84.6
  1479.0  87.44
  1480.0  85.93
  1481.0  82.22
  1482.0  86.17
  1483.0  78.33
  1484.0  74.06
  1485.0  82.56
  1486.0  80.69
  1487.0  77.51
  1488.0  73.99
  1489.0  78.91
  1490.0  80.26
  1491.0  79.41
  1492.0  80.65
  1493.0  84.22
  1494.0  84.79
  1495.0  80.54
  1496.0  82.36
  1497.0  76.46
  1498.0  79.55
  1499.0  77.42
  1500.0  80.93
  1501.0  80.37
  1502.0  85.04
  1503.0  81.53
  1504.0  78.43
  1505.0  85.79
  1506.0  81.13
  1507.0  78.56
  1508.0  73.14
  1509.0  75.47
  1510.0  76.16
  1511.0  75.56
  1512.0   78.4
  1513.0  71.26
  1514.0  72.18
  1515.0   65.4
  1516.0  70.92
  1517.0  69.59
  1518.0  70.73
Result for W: 73.14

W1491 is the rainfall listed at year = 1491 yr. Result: 79.41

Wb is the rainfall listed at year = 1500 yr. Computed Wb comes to 80.93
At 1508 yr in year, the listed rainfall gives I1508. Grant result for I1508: 73.14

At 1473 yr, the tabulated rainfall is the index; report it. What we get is 96.48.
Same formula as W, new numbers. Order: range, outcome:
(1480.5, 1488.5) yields 73.99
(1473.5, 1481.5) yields 82.1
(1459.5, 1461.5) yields 95.47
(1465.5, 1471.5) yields 92.31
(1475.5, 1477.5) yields 84.14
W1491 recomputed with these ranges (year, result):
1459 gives 94.81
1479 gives 87.44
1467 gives 92.31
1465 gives 95.46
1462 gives 98.52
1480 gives 85.93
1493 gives 84.22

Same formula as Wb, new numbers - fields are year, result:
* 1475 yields 82.1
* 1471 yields 94.04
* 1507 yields 78.56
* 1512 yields 78.4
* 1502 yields 85.04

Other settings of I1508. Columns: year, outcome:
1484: 74.06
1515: 65.4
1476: 91.48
